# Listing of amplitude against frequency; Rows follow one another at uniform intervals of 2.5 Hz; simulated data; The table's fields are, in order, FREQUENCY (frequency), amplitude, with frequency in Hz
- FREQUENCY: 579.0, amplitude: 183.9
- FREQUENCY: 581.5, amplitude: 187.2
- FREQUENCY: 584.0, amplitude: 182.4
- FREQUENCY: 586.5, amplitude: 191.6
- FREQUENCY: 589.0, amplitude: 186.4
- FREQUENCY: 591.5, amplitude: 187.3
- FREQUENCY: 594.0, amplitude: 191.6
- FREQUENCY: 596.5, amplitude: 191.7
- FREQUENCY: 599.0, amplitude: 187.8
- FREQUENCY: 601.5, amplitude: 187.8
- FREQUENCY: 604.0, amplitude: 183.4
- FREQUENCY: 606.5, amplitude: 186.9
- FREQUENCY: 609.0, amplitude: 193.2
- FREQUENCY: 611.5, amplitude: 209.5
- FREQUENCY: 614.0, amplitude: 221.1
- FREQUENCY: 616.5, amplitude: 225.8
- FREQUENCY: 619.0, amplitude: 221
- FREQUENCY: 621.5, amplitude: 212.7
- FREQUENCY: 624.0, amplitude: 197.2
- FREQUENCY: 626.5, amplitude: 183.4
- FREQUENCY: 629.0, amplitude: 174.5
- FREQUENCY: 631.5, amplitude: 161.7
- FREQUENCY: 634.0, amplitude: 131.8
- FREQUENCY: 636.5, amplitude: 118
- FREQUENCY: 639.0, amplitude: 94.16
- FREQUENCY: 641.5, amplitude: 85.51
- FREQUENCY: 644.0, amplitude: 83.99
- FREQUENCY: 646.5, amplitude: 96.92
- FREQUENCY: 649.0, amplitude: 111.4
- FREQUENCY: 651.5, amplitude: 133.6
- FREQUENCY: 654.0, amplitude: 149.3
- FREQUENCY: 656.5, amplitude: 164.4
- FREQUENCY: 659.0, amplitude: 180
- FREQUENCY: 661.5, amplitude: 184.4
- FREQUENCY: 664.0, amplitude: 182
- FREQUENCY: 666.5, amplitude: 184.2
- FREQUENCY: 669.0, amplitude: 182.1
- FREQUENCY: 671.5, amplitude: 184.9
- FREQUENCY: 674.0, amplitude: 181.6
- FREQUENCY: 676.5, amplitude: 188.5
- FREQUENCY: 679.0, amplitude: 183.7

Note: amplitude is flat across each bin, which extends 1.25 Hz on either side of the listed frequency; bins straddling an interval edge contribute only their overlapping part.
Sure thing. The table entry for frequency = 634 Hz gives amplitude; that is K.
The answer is 131.8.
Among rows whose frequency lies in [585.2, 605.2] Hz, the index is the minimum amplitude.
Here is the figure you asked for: 183.4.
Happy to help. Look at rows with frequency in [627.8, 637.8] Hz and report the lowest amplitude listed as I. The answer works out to 118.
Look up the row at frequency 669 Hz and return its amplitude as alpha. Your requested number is 182.1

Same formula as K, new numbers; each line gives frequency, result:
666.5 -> 184.2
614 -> 221.1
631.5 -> 161.7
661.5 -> 184.4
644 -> 83.99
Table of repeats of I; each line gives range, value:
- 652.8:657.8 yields 149.3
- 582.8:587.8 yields 182.4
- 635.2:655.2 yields 83.99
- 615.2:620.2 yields 221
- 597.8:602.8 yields 187.8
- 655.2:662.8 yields 164.4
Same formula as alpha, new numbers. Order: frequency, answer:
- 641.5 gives 85.51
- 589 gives 186.4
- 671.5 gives 184.9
